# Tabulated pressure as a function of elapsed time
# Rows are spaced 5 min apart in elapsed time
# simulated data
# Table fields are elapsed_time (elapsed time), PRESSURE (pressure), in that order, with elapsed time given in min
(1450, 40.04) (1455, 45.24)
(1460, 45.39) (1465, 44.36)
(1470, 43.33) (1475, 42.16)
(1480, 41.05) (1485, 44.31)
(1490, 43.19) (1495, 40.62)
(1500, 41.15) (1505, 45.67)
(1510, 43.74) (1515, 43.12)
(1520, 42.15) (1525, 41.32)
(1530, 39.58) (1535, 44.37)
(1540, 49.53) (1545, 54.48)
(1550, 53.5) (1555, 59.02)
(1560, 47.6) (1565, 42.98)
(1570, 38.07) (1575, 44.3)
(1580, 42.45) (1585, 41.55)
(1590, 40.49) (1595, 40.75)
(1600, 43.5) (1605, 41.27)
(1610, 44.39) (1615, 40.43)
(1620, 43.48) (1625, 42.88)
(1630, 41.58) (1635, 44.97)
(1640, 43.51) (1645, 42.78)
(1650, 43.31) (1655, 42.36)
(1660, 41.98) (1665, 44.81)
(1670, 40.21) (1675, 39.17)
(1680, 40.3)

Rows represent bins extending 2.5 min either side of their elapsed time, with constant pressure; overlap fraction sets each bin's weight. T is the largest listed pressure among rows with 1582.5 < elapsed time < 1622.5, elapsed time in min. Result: 44.39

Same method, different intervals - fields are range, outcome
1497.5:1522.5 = 45.67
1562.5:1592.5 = 44.3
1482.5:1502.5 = 44.31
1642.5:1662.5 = 43.31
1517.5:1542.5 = 49.53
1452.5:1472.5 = 45.39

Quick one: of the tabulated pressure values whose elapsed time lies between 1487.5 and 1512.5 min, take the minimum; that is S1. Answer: 40.62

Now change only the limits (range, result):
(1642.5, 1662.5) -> 41.98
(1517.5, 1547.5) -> 39.58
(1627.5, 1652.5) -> 41.58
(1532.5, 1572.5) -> 38.07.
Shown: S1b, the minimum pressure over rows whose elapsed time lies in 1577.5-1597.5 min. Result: 40.49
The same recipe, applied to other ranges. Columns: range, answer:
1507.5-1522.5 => 42.15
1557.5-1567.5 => 42.98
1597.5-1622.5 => 40.43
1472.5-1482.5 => 41.05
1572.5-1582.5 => 42.45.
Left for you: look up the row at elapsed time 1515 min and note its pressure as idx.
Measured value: 43.12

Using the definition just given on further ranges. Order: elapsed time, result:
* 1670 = 40.21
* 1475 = 42.16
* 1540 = 49.53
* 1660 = 41.98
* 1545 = 54.48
